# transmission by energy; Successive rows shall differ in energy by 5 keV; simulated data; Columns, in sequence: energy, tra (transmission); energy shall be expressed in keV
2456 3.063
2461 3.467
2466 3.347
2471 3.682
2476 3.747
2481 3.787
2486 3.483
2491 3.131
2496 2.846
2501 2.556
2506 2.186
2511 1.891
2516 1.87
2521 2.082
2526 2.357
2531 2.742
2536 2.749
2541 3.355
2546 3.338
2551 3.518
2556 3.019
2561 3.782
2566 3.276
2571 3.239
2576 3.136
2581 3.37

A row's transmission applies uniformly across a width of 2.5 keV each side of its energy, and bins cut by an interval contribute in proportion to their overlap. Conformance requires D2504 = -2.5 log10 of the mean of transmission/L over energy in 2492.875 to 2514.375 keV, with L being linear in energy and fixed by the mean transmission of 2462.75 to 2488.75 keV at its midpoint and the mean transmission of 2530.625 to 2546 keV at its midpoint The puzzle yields 0.38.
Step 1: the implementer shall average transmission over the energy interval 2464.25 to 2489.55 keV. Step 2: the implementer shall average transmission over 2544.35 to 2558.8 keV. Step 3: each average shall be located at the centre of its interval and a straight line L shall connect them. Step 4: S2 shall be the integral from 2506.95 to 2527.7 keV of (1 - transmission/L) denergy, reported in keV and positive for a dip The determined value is 8.4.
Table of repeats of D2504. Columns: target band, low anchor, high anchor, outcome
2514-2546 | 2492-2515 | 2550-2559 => 0.104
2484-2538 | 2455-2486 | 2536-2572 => 0.334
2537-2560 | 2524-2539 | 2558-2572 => -0.088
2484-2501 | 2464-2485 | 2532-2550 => 0.149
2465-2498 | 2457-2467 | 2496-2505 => -0.163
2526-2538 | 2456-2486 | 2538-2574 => 0.267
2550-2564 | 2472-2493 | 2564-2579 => -0.049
